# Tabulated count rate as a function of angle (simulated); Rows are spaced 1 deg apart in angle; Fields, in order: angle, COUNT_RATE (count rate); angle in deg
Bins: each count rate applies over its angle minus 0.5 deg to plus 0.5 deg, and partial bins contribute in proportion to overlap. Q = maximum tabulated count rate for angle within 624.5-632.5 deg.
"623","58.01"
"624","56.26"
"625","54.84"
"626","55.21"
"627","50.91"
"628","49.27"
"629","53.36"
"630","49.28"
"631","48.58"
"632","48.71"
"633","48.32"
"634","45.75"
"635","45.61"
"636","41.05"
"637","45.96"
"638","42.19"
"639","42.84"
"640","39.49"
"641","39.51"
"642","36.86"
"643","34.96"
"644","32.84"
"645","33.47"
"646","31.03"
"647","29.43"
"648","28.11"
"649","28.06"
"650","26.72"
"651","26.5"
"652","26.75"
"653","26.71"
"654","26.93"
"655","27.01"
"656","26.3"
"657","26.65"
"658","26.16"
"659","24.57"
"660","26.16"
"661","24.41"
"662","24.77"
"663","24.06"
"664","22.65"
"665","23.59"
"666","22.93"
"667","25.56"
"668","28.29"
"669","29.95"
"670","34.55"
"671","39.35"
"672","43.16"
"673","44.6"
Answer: 55.21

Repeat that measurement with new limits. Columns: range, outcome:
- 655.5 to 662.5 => 26.65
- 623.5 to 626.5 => 56.26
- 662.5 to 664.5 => 24.06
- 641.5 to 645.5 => 36.86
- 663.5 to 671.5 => 39.35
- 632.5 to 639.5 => 48.32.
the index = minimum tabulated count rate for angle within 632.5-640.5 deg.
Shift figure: 39.49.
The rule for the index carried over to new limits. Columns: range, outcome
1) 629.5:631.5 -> 48.58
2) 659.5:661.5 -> 24.41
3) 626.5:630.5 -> 49.27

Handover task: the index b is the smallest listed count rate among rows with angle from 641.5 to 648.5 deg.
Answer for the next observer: 28.11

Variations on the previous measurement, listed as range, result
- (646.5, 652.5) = 26.5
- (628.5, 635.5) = 45.61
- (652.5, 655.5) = 26.71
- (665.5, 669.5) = 22.93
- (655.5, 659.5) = 24.57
